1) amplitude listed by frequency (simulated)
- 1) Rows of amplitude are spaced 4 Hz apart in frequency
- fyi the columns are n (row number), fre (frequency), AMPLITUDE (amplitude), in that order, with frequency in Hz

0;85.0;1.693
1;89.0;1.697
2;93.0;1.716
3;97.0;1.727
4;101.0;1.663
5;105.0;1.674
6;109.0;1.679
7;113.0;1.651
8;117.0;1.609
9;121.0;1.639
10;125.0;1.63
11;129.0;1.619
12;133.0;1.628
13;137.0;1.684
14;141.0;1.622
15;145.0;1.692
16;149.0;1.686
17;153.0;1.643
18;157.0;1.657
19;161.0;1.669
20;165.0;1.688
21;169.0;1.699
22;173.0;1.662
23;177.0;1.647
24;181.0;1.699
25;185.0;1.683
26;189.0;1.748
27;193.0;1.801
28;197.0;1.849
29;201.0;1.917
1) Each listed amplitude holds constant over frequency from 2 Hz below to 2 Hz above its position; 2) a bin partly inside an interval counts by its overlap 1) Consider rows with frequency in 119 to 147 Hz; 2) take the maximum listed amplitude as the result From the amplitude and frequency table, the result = 1.692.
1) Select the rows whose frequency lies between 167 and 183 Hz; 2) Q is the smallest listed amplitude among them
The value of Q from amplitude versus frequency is 1.647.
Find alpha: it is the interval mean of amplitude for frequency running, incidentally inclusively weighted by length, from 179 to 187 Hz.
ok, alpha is 1.69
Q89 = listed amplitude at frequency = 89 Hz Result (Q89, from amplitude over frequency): 1.697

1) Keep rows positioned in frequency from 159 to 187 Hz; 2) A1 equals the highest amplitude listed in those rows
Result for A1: 1.699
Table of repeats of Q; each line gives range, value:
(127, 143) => 1.619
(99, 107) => 1.663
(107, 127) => 1.609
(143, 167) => 1.643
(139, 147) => 1.622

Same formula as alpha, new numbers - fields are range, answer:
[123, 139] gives 1.64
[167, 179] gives 1.67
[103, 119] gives 1.65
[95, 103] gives 1.7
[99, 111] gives 1.67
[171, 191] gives 1.69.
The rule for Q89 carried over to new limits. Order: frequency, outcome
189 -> 1.748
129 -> 1.619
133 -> 1.628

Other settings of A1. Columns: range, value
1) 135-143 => 1.684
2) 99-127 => 1.679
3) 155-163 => 1.669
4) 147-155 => 1.686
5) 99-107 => 1.674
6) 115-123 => 1.639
